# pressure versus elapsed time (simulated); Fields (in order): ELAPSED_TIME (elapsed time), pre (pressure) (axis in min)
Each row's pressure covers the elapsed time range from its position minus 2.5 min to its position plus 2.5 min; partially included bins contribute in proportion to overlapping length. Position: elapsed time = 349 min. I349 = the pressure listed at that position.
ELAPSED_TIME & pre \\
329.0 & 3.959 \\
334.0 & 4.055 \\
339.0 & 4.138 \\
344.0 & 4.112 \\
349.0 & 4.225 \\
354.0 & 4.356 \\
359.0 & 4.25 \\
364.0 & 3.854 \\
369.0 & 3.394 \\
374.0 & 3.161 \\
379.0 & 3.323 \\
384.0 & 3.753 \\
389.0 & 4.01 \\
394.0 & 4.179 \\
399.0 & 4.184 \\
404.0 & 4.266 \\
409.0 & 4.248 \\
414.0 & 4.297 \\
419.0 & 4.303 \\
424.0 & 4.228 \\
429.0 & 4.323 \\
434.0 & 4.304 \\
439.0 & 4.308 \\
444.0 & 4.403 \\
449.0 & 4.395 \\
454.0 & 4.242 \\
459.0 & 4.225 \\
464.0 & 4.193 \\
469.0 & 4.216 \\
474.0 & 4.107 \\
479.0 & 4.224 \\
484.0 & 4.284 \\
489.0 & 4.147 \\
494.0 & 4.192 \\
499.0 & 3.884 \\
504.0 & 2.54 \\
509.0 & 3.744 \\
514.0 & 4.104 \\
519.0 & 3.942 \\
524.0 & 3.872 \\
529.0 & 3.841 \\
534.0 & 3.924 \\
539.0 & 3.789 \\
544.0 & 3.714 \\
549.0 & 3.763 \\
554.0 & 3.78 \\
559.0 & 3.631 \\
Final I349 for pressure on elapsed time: 4.225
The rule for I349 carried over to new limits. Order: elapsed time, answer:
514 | 4.104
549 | 3.763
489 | 4.147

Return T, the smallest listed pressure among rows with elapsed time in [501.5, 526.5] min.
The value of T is 2.54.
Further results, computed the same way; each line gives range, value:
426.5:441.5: 4.304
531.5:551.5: 3.714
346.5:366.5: 3.854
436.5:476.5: 4.107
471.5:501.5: 3.884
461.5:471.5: 4.193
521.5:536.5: 3.841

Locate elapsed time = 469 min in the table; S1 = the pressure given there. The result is 4.216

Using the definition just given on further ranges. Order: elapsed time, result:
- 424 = 4.228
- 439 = 4.308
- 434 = 4.304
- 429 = 4.323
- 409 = 4.248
